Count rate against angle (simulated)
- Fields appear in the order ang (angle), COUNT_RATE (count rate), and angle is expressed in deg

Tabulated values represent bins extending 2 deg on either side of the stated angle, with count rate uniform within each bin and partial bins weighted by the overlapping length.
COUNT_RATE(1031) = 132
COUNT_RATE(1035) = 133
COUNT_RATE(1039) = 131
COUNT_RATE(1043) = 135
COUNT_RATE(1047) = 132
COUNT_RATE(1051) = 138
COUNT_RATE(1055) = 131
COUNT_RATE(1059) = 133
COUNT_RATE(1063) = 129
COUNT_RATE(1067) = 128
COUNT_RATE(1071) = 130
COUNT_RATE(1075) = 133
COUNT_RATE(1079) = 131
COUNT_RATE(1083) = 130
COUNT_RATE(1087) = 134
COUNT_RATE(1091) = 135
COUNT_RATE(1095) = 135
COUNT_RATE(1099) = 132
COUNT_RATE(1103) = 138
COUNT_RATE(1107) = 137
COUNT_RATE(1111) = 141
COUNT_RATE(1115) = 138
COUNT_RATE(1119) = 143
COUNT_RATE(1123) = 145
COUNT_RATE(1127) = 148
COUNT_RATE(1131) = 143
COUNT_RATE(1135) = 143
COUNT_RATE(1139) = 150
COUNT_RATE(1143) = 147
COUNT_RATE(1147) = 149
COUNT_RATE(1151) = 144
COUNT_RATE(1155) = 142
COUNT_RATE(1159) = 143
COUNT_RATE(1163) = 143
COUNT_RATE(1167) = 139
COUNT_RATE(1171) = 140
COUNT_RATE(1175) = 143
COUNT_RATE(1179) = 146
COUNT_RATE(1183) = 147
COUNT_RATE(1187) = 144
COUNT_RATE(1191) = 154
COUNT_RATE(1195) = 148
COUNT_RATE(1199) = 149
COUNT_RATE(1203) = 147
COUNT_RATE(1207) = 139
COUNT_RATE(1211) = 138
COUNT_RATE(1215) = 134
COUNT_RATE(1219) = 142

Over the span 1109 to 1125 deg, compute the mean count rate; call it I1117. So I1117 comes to 142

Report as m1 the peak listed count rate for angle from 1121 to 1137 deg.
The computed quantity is 148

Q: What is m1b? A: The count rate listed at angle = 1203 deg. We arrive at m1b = 147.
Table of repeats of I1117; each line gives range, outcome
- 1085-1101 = 134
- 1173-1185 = 145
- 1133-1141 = 146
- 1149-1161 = 143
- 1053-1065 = 131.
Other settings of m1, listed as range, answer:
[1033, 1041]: 133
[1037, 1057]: 138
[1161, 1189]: 147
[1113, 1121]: 143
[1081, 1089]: 134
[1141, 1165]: 149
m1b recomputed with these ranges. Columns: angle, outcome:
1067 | 128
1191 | 154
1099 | 132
